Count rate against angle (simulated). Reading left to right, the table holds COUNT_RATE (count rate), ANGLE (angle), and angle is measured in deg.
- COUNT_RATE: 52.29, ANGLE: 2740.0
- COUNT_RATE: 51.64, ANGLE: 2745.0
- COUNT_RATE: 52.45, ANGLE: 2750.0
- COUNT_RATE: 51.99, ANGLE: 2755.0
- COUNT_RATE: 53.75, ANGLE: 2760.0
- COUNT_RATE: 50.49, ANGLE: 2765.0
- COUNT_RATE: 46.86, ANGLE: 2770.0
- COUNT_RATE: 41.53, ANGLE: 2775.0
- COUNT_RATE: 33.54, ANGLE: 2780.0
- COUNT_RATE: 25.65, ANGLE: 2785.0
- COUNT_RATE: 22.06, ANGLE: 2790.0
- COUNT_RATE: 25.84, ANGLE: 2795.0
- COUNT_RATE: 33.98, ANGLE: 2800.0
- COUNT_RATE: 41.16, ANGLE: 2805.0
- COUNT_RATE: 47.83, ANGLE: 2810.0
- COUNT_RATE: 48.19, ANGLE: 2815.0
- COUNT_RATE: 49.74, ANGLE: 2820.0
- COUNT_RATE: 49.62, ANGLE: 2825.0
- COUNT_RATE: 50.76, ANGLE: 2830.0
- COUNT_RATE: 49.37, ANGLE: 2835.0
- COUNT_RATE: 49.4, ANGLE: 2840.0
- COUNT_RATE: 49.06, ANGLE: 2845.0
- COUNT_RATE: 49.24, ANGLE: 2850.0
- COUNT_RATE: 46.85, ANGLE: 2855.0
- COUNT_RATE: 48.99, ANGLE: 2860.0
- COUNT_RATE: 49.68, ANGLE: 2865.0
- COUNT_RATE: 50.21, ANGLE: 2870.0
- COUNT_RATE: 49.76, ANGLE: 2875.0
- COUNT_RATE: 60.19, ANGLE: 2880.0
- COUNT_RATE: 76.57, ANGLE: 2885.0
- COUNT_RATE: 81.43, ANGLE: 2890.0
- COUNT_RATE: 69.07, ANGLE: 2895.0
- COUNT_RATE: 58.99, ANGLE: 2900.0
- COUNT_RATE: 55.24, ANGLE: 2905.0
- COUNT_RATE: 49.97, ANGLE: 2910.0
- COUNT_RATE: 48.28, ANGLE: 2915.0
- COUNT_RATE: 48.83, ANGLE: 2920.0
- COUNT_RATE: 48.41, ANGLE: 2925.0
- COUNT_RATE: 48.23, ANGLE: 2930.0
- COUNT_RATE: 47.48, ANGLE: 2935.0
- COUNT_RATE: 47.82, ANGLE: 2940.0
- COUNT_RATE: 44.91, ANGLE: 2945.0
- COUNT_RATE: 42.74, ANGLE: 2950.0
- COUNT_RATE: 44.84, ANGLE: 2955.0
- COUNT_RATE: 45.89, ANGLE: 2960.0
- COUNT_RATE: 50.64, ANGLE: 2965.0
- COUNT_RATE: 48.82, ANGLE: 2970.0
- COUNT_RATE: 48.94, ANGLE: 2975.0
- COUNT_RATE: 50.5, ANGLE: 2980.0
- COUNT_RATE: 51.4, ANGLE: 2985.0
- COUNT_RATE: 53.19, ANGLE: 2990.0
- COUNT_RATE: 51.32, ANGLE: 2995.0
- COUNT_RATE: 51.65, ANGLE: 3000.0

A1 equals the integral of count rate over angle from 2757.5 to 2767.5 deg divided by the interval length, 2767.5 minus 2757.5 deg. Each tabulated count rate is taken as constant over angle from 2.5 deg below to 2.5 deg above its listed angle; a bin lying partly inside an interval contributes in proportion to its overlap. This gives 52.1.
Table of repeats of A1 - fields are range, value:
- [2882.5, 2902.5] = 71.5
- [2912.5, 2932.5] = 48.4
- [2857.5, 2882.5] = 51.8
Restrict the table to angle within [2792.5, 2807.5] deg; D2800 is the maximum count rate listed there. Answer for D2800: 41.16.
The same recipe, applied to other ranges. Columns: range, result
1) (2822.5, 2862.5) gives 50.76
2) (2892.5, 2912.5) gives 69.07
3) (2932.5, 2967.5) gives 50.64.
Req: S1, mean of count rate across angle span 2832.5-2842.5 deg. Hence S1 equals 49.4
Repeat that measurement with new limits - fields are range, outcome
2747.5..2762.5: 52.7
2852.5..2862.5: 47.9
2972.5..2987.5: 50.3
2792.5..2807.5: 33.7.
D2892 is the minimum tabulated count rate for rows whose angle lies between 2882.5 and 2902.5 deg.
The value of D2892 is 58.99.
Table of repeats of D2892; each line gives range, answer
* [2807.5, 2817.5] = 47.83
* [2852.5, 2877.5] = 46.85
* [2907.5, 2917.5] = 48.28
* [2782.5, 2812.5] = 22.06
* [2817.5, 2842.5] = 49.37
